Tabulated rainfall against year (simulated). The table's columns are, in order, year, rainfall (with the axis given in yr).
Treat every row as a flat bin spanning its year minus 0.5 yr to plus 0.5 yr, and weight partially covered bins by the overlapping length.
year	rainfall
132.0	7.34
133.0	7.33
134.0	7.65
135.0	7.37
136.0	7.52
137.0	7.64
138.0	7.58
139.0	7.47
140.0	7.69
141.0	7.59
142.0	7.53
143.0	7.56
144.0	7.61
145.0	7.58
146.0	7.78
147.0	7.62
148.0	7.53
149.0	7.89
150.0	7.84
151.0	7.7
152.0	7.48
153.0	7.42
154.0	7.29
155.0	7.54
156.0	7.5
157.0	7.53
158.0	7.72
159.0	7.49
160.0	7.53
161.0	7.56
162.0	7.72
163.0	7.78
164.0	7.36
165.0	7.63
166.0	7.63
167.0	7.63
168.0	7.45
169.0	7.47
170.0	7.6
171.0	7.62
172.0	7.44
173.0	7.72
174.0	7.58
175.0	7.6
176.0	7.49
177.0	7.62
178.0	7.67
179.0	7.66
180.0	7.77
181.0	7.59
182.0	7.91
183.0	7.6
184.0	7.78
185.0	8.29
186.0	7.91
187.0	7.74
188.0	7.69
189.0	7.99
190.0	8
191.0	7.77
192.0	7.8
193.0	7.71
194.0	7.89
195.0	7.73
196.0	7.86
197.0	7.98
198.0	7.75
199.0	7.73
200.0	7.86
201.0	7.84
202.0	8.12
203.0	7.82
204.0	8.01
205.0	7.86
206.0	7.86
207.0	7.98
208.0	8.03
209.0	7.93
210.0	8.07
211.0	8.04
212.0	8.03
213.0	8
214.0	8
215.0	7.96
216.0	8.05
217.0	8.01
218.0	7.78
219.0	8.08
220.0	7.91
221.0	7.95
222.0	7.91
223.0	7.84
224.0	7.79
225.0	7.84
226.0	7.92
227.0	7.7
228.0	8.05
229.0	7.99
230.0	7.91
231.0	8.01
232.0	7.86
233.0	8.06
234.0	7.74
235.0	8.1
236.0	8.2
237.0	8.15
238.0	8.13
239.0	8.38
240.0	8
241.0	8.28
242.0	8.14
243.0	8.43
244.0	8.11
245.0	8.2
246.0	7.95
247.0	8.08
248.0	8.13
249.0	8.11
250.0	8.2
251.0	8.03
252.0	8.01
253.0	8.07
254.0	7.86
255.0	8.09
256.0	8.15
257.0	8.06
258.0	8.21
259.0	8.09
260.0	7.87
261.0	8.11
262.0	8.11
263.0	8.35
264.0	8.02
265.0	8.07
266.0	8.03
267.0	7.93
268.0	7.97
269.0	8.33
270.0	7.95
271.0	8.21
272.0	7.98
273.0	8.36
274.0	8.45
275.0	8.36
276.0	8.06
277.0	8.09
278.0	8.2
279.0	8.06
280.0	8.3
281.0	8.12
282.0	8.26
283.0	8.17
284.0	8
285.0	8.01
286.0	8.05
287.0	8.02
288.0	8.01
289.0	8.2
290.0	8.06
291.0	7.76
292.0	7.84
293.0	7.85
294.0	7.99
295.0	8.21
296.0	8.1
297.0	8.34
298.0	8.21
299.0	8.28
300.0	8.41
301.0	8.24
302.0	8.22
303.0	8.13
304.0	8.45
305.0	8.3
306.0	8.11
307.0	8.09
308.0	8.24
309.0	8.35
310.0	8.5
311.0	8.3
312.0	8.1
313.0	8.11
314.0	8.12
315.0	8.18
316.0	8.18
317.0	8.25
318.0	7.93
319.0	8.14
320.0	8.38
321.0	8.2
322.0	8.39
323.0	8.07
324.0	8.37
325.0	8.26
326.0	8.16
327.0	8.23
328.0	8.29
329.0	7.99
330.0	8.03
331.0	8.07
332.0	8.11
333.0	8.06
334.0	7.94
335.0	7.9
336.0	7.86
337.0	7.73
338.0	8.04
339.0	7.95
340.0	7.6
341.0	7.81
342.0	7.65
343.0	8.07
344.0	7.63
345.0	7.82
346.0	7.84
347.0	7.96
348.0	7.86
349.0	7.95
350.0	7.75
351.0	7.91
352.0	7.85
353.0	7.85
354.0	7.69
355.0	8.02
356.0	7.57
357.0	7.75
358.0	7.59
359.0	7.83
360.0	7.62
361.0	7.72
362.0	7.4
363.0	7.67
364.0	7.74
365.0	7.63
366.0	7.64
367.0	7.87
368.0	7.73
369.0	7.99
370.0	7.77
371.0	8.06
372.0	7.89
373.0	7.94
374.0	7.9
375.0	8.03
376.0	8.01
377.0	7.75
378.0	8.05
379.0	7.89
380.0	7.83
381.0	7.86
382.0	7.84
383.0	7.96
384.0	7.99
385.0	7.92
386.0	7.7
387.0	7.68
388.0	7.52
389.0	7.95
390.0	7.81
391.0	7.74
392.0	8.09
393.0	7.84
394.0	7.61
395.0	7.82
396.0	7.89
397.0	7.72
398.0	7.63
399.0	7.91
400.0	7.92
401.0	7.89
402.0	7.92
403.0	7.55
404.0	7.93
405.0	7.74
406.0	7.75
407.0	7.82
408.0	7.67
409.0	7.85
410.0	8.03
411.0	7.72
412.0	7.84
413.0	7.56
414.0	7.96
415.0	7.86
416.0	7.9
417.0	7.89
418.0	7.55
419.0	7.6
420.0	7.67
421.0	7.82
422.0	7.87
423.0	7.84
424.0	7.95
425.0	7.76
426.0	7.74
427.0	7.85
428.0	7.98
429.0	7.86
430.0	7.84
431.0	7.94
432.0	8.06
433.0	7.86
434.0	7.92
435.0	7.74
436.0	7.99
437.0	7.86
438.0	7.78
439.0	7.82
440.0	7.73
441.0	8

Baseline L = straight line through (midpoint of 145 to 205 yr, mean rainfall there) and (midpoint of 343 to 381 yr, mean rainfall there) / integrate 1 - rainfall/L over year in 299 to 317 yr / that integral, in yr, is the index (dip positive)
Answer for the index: -1.1 yr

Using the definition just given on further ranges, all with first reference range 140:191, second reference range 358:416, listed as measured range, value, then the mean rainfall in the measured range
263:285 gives -1.2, 8.14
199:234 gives -1.1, 7.94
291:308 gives -0.9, 8.16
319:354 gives -0.9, 7.99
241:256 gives -0.8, 8.11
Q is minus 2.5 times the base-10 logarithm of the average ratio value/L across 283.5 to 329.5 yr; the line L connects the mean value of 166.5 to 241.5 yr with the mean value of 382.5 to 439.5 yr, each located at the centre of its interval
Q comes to -0.04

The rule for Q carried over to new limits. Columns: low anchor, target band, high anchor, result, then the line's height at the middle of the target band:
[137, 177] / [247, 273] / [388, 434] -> -0.06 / 7.68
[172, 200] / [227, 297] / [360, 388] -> -0.04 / 7.79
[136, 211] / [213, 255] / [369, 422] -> -0.04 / 7.74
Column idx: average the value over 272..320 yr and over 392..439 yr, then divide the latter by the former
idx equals 0.96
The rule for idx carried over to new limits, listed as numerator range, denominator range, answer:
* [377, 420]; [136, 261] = 1.00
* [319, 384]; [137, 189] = 1.04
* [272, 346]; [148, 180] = 1.07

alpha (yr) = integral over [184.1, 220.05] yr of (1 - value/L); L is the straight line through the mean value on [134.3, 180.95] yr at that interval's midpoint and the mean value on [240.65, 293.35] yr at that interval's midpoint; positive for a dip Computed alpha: -0.6 yr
